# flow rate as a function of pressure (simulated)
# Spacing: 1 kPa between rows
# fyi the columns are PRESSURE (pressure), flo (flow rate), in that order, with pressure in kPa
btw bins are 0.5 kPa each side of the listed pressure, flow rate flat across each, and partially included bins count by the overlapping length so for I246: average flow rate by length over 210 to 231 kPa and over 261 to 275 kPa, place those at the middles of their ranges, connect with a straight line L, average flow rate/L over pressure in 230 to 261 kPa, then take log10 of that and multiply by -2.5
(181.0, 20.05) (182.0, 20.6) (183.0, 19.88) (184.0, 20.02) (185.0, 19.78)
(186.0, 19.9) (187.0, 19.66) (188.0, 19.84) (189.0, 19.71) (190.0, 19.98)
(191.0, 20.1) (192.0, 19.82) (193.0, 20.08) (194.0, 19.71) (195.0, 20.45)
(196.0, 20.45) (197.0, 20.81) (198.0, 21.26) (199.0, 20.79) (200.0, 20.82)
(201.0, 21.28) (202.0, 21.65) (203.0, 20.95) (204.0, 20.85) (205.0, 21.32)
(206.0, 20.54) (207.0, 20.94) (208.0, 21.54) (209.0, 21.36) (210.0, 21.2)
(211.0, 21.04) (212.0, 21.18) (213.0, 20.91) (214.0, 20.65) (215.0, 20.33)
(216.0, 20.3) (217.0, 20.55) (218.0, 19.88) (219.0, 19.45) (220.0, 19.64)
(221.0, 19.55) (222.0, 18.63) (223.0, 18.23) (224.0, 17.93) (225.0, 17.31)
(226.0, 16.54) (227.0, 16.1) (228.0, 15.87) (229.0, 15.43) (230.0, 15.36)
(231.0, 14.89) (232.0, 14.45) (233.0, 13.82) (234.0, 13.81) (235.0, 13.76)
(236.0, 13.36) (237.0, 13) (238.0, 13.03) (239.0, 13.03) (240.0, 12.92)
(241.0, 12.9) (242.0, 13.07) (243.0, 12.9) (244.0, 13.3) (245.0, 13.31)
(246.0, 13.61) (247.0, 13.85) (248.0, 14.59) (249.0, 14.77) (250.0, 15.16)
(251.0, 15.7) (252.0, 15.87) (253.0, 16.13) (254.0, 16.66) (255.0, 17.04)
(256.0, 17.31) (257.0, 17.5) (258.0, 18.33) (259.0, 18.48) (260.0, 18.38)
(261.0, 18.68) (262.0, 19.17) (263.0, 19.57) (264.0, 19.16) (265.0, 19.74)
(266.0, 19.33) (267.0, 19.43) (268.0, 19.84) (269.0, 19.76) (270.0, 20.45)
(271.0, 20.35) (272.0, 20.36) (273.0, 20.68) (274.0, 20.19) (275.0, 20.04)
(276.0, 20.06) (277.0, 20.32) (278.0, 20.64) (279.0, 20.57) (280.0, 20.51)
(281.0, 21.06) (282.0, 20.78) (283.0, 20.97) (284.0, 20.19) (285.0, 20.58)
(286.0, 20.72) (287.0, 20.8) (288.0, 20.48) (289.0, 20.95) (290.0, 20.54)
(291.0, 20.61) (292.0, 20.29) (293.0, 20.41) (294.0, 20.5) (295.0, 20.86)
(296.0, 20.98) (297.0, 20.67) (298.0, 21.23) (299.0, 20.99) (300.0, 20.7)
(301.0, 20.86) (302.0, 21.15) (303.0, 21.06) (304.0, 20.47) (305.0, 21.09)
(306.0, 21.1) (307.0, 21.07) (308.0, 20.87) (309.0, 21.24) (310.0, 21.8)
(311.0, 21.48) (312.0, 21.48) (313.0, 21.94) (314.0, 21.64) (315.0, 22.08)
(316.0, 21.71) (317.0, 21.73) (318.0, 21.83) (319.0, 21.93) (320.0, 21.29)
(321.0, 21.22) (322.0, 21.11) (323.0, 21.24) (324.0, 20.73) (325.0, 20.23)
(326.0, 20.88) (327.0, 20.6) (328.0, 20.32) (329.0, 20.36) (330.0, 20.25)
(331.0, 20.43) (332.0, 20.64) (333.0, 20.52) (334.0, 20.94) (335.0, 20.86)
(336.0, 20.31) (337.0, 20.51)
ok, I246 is 0.28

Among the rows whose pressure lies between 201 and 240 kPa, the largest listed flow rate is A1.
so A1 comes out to 21.65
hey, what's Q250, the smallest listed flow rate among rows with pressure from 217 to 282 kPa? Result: 12.9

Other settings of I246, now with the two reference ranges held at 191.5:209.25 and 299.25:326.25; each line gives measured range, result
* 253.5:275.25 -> 0.11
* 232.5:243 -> 0.50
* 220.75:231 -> 0.23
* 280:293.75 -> 0.03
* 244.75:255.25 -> 0.35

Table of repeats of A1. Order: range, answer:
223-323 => 22.08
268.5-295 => 21.06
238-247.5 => 13.85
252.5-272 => 20.45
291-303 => 21.23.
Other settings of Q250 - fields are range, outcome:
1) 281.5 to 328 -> 20.19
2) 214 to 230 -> 15.36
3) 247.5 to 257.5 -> 14.59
